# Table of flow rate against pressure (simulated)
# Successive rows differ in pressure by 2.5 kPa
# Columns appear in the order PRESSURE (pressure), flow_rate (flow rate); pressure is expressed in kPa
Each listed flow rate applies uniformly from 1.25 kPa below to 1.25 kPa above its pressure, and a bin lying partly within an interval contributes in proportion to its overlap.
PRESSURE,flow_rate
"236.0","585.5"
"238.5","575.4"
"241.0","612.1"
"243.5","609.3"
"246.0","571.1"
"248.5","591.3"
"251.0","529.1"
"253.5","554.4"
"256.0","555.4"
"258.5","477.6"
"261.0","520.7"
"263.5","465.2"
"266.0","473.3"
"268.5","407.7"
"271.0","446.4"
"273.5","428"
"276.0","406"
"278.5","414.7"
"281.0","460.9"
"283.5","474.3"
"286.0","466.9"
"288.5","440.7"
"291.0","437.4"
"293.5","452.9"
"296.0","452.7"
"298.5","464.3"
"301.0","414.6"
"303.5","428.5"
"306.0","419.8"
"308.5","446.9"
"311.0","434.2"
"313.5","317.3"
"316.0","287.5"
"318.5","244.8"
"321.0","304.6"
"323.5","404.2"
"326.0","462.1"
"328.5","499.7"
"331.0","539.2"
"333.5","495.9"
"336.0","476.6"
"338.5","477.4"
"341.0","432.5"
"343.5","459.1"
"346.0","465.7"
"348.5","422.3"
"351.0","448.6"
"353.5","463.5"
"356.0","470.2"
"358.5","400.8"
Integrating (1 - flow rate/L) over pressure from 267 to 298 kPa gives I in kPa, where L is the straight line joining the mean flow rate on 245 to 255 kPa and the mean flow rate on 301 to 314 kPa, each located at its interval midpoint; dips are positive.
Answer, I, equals 2.3 kPa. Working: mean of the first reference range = 561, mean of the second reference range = 415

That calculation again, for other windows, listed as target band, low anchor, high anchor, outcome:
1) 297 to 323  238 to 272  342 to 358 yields 5.7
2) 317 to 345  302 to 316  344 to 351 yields -0.5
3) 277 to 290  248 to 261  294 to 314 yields 0.6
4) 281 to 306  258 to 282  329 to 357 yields 0.4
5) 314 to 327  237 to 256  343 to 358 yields 4.0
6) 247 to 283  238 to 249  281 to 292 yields 3.0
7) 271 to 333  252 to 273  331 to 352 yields 6.9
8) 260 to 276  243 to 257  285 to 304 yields 2.0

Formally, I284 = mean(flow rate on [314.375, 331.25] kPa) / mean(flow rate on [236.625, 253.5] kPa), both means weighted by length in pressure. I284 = 0.66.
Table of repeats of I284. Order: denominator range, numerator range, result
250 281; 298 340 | 0.88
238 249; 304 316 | 0.66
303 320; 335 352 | 1.25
